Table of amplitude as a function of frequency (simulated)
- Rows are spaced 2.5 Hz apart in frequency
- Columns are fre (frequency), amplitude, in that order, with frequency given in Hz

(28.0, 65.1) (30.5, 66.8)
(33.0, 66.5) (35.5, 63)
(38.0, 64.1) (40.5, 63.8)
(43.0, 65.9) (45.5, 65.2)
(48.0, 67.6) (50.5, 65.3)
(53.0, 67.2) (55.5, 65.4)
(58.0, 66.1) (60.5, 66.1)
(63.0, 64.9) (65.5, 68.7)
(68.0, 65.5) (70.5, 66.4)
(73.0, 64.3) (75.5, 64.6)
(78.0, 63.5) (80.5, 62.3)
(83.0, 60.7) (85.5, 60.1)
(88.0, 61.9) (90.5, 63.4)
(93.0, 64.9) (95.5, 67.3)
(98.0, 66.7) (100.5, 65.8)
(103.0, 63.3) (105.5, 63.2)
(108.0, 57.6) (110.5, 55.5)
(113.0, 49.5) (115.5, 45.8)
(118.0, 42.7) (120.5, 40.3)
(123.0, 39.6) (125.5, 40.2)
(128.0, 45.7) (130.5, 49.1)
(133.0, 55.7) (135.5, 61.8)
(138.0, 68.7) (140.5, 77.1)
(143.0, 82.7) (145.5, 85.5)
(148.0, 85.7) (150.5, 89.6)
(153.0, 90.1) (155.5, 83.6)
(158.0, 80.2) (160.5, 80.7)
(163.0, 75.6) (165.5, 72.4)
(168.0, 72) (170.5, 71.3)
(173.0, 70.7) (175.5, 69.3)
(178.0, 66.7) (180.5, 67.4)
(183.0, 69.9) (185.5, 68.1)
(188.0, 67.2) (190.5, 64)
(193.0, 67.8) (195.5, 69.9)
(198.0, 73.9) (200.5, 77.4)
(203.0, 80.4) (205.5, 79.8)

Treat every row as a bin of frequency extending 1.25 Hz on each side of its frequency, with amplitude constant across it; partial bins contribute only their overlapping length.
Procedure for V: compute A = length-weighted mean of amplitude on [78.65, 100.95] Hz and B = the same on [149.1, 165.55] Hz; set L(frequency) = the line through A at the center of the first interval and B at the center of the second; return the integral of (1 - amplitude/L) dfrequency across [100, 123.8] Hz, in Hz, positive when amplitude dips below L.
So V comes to 5.9 Hz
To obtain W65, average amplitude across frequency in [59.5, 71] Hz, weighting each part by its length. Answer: 66.3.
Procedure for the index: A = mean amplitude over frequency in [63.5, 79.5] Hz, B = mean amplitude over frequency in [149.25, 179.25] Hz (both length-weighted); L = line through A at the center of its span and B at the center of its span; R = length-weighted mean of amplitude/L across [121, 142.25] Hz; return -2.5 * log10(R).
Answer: 0.31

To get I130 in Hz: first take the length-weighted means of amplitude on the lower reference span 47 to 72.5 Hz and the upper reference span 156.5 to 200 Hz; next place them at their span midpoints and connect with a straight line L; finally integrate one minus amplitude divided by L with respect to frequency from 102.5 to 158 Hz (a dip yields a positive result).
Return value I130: 5.2 Hz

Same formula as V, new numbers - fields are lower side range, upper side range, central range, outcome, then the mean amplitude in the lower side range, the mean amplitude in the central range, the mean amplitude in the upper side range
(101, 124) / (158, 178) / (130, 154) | -4.5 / 51.4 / 75.2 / 73.2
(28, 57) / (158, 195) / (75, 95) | 1.3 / 65.5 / 62.8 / 70.6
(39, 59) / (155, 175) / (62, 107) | 2.9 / 65.8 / 64.3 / 75.3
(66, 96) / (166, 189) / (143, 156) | -3.6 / 63.8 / 86.7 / 69.3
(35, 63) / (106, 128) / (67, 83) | -1.6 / 65.5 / 64.1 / 46.9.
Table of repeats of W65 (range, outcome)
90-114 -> 61.8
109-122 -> 46.8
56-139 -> 58.9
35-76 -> 65.6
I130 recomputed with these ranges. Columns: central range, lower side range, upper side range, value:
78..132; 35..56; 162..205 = 9.6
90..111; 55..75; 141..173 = 2.4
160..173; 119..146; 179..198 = -1.9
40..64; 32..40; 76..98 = -0.7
